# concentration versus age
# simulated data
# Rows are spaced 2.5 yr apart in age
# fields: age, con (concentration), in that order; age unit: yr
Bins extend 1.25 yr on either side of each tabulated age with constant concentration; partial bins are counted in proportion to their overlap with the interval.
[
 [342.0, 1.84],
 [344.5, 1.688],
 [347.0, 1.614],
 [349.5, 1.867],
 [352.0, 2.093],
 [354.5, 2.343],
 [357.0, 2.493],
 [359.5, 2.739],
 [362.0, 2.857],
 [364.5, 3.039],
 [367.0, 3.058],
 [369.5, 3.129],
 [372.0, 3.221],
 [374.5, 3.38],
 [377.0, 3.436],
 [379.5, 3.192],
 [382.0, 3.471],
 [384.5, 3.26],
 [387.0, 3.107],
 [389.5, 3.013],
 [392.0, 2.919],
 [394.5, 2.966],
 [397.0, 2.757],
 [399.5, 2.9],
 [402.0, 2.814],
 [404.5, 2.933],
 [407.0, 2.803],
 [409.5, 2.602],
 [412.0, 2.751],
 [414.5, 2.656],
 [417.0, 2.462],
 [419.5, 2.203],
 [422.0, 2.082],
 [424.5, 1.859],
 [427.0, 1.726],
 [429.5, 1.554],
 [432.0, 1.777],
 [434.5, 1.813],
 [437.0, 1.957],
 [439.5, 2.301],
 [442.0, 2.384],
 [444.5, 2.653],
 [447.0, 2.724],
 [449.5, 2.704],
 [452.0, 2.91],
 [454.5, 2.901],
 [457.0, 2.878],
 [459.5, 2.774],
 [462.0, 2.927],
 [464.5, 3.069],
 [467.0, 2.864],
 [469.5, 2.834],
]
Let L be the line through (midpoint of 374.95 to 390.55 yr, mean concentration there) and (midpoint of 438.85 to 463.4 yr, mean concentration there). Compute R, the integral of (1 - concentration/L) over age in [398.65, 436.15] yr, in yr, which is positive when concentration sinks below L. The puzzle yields 8.54 yr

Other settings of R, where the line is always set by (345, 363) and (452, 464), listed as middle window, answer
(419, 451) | 7.1 yr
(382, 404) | -4.5 yr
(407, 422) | 0.6 yr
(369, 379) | -3.9 yr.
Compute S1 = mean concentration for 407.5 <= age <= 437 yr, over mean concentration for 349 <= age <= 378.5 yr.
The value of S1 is 0.8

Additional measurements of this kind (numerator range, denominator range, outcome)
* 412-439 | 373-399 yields 0.65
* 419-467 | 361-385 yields 0.75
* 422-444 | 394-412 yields 0.69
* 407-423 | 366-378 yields 0.77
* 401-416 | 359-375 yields 0.90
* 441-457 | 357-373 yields 0.92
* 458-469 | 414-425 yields 1.29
